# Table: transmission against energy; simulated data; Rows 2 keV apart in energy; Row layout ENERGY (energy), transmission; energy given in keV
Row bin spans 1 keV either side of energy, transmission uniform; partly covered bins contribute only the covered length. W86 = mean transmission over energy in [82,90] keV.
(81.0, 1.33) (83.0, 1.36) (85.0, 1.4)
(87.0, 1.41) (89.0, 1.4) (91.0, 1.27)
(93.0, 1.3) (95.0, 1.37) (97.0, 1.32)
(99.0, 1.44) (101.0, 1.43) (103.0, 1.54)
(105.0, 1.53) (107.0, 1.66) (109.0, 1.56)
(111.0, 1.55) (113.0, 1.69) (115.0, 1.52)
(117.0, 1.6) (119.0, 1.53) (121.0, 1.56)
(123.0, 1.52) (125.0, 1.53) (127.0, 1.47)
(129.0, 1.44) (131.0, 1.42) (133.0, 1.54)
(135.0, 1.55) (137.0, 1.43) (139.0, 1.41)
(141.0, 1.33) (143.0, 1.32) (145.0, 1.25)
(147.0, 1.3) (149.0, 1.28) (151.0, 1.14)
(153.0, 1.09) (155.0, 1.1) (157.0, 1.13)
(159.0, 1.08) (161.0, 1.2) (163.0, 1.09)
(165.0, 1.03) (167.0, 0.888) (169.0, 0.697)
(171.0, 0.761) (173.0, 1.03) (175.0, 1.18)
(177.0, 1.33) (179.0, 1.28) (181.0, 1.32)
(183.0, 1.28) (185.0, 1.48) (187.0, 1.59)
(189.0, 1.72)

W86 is 1.39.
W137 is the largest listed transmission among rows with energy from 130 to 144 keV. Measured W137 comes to 1.55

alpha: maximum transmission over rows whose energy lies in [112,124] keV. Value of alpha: 1.69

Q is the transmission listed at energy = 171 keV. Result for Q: 0.761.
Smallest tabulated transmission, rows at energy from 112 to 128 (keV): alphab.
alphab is 1.47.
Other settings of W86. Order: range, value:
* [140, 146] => 1.3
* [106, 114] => 1.62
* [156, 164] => 1.12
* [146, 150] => 1.29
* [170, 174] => 0.895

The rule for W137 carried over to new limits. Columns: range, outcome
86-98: 1.41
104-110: 1.66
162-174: 1.09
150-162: 1.2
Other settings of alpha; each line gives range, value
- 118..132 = 1.56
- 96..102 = 1.44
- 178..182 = 1.32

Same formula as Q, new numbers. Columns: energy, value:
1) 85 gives 1.4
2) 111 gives 1.55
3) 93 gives 1.3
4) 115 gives 1.52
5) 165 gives 1.03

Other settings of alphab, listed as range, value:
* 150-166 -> 1.03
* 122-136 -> 1.42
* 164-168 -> 0.888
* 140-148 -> 1.25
